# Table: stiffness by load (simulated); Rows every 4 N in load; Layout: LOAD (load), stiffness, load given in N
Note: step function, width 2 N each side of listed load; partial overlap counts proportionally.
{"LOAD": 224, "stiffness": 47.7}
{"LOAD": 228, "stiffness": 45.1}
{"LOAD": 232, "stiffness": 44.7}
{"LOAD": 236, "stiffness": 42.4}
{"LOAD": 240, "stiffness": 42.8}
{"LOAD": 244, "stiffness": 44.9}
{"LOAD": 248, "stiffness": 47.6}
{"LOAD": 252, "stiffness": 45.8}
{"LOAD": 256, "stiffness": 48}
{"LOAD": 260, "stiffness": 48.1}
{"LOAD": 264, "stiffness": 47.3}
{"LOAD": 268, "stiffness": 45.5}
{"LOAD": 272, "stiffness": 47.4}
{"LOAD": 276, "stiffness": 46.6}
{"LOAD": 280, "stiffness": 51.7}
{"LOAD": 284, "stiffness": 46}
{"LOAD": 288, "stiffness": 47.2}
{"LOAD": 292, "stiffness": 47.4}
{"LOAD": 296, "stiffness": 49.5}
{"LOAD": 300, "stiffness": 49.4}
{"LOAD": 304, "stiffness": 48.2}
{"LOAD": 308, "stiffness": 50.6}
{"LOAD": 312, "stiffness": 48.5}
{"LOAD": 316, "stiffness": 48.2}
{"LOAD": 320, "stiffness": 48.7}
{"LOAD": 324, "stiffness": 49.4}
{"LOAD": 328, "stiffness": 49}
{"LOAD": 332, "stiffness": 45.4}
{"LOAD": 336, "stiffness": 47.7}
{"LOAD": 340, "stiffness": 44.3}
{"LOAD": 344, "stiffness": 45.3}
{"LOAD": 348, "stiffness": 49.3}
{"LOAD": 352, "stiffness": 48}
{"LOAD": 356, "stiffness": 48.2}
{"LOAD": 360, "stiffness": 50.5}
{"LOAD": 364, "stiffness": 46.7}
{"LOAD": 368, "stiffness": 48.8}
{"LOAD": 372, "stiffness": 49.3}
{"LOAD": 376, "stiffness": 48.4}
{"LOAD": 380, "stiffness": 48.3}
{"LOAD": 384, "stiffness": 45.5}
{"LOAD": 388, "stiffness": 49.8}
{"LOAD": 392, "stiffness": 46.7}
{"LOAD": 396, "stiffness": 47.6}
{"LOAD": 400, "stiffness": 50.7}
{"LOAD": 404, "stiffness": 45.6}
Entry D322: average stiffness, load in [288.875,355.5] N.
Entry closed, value 48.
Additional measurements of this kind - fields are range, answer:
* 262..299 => 47.7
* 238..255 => 45.4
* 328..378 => 47.7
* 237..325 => 47.6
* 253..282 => 47.7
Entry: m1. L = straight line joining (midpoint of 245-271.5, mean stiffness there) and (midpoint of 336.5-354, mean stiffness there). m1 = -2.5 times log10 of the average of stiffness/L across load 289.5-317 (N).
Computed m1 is -0.04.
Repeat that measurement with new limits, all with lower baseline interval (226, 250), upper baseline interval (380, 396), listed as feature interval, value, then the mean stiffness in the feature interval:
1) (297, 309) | -0.08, 49.3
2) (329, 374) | -0.02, 47.6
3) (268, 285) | -0.06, 47.8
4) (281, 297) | -0.05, 47.7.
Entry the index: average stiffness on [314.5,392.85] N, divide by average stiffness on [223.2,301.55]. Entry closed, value 1.02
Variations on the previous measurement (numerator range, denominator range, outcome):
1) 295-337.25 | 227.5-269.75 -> 1.06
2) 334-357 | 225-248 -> 1.06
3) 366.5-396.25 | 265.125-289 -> 1.01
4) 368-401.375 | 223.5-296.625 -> 1.04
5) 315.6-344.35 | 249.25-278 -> 1.01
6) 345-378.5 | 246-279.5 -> 1.03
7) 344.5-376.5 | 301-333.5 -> 1.00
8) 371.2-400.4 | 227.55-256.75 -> 1.07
